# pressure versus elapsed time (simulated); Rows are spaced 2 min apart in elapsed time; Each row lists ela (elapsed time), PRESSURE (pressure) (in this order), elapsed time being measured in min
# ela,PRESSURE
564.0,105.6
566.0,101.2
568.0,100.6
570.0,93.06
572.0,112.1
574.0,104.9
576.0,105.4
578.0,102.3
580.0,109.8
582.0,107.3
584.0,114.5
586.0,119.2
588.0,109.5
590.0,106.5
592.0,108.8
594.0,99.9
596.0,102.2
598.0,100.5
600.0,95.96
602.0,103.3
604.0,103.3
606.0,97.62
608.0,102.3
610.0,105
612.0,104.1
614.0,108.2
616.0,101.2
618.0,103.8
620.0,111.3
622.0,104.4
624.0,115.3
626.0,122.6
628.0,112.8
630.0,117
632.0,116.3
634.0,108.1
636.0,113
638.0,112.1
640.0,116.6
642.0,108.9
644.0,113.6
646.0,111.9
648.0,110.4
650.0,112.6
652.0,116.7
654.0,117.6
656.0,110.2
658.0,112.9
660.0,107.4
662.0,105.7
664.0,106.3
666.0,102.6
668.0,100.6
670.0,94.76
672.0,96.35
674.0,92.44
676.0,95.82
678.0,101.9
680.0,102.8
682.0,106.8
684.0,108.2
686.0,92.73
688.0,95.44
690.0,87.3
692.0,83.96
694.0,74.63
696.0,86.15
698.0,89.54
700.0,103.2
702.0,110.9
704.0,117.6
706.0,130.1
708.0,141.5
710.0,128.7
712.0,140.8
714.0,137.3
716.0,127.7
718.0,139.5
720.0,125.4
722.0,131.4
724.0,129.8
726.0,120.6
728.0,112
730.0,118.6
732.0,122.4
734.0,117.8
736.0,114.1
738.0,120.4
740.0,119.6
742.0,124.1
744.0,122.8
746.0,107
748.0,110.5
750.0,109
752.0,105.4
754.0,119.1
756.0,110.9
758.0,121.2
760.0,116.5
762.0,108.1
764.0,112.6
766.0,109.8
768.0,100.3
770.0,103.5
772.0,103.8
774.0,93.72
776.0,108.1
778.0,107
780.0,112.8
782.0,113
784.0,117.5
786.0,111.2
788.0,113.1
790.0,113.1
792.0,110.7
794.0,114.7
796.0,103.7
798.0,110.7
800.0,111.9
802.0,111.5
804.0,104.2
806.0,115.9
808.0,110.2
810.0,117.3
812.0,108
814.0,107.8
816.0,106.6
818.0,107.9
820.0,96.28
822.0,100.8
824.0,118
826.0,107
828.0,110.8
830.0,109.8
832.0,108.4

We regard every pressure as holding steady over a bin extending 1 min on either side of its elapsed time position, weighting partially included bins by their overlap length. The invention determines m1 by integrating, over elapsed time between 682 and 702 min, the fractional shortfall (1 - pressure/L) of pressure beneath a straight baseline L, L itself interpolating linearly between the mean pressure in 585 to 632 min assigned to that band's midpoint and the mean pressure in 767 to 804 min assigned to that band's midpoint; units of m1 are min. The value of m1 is 2.75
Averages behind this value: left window 107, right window 109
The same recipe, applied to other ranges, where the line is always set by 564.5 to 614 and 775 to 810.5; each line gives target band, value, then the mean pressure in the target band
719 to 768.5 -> -3.1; 117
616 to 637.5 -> -1.2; 112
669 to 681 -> 1.1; 97.3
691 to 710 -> 0.5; 105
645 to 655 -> -0.7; 114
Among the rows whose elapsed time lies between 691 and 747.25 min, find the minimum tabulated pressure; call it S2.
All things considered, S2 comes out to 74.63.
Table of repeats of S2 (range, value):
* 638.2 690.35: 87.3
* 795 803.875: 103.7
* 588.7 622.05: 95.96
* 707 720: 125.4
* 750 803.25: 93.72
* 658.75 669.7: 100.6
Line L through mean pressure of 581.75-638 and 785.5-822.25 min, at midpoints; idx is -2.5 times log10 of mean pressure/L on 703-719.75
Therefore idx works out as -0.22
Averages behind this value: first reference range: 108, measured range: 133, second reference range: 109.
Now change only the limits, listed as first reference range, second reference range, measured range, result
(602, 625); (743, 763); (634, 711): 0.03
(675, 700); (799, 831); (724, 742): -0.20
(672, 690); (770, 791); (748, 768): -0.05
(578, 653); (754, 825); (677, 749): -0.05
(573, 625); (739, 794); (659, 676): 0.08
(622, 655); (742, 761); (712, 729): -0.13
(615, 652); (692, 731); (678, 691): 0.17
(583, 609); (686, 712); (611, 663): -0.06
